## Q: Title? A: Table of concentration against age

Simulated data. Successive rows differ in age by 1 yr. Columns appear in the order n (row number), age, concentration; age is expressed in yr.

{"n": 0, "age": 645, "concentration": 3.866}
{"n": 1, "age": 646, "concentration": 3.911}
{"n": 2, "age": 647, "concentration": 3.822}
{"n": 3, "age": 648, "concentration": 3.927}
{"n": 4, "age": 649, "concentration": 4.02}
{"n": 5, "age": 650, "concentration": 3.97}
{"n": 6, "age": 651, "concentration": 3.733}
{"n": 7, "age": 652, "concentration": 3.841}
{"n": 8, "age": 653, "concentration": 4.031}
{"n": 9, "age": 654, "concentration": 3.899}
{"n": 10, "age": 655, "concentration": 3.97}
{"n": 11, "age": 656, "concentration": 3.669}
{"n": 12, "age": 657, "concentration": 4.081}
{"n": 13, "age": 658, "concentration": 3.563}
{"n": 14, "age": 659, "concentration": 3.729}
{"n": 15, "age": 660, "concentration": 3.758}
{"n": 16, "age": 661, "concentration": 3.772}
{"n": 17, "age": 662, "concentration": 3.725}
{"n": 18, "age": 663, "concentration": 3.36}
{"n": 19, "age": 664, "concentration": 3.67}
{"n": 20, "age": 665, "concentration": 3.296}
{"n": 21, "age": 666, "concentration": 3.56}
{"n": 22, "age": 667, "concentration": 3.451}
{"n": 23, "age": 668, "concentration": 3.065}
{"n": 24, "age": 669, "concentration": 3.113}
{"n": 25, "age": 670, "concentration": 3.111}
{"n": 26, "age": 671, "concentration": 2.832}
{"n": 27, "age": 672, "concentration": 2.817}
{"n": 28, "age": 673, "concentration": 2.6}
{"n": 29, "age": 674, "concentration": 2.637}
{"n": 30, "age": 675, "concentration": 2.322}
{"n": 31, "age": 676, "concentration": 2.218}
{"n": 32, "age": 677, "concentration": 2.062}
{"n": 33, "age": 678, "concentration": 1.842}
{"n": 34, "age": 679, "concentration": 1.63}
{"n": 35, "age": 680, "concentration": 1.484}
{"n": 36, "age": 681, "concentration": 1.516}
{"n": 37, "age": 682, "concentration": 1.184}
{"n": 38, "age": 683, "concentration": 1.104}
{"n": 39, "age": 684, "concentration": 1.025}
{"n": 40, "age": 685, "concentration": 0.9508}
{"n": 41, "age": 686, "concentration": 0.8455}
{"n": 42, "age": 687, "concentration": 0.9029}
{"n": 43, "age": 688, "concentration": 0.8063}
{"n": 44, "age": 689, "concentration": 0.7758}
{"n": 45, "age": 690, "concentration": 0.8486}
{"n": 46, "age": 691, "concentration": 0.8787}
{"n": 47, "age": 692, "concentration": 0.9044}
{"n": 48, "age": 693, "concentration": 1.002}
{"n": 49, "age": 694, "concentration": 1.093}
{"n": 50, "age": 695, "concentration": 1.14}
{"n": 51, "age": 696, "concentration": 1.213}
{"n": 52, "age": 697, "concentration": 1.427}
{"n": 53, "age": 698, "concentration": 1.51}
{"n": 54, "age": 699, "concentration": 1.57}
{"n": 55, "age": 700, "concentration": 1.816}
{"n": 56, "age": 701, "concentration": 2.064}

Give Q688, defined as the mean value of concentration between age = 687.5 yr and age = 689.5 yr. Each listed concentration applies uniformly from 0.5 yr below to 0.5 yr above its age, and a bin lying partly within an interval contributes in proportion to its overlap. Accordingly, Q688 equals 0.791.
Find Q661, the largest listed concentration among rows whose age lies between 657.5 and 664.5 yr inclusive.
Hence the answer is 3.772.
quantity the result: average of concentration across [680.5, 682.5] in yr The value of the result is 1.35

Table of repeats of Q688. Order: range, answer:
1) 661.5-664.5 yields 3.58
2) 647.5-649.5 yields 3.97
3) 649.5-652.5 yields 3.85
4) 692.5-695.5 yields 1.08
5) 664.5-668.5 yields 3.34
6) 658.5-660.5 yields 3.74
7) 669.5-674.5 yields 2.8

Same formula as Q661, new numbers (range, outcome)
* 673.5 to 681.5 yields 2.637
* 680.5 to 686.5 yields 1.516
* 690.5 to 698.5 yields 1.51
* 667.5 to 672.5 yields 3.113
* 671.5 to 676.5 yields 2.817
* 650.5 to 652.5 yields 3.841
